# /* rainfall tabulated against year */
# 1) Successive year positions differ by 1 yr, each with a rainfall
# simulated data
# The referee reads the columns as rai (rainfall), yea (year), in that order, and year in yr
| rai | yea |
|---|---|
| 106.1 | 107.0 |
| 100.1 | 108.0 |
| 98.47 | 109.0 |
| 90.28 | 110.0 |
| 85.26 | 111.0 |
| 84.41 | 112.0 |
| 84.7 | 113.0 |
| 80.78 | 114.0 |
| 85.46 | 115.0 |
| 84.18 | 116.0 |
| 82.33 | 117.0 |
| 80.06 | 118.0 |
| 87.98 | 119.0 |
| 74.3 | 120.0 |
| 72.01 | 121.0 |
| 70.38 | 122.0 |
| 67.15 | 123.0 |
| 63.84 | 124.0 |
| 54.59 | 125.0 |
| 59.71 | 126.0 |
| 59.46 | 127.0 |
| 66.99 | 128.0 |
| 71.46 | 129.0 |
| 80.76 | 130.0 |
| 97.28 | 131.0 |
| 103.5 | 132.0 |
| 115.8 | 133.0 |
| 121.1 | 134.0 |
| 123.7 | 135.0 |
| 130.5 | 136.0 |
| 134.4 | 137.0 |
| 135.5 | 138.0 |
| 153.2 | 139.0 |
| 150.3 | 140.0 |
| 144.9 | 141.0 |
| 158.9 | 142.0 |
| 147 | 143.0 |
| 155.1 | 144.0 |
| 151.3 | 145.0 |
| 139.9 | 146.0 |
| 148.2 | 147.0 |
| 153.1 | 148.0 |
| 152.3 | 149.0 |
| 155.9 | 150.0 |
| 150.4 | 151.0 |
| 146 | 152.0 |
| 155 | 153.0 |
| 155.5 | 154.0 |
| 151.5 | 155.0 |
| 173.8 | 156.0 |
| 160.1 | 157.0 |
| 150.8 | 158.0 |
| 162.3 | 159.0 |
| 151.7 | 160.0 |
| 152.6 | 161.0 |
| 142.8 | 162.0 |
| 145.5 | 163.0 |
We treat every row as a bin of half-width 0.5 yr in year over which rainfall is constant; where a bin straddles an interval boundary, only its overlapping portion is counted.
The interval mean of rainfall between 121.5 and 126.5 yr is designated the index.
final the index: 63.1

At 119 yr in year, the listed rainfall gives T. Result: 87.98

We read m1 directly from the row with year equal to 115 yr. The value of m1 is 85.46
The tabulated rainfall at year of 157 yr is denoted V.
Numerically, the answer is 160.1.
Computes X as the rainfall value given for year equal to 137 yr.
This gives 134.4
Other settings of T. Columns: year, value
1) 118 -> 80.06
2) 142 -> 158.9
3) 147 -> 148.2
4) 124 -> 63.84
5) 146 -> 139.9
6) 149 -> 152.3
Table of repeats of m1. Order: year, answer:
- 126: 59.71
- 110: 90.28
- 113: 84.7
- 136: 130.5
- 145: 151.3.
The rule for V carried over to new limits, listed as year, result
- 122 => 70.38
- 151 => 150.4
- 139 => 153.2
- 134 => 121.1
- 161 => 152.6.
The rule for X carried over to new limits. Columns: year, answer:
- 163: 145.5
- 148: 153.1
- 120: 74.3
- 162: 142.8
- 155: 151.5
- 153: 155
